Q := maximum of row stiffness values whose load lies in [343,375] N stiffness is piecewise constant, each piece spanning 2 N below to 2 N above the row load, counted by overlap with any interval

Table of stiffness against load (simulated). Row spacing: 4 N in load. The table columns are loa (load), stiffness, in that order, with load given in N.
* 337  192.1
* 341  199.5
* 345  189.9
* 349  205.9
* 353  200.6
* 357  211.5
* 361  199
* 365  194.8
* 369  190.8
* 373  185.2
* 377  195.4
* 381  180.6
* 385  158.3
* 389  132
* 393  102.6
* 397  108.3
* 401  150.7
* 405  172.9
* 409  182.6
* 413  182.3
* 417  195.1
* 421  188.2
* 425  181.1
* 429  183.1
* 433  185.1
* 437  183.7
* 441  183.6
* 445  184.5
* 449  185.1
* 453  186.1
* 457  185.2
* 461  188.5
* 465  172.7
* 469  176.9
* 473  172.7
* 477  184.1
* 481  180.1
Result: 211.5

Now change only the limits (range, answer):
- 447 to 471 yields 188.5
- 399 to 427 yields 195.1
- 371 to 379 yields 195.4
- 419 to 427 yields 188.2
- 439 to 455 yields 186.1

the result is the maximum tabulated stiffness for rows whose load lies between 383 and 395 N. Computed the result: 158.3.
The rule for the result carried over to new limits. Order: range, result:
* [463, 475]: 176.9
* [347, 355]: 205.9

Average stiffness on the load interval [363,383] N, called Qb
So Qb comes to 189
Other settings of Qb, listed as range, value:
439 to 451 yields 184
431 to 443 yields 184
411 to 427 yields 187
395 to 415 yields 159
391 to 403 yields 121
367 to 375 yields 188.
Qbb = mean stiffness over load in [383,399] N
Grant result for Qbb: 125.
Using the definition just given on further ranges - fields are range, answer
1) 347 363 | 204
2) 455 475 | 179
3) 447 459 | 185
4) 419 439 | 184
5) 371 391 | 170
